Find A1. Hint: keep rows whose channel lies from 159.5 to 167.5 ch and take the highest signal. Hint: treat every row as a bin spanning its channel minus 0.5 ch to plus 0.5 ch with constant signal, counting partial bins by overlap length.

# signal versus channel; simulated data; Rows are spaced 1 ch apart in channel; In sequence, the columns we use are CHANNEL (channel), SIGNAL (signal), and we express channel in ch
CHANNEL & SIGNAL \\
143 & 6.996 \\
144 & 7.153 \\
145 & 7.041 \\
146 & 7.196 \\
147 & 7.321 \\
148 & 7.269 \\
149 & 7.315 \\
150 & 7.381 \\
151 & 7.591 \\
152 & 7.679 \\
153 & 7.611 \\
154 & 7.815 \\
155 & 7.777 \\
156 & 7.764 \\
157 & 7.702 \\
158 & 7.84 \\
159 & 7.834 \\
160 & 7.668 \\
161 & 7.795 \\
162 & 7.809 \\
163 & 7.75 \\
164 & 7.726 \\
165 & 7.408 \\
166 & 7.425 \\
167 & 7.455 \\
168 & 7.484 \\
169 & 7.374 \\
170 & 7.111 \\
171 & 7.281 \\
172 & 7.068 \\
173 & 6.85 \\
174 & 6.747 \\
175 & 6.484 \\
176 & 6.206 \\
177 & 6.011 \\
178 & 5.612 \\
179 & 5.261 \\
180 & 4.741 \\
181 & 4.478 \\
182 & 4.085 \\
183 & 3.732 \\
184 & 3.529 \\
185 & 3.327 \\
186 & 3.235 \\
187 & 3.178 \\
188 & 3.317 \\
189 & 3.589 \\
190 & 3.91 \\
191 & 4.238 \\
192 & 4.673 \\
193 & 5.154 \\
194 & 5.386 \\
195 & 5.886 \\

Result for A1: 7.809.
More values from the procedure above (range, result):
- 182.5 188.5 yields 3.732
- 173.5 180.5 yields 6.747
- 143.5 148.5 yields 7.321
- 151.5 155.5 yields 7.815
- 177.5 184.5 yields 5.612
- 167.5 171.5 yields 7.484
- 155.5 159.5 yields 7.84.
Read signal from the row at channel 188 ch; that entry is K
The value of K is 3.317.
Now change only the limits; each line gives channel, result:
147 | 7.321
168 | 7.484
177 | 6.011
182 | 4.085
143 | 6.996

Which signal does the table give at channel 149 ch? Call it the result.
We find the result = 7.315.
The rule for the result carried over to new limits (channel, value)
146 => 7.196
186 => 3.235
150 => 7.381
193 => 5.154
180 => 4.741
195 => 5.886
